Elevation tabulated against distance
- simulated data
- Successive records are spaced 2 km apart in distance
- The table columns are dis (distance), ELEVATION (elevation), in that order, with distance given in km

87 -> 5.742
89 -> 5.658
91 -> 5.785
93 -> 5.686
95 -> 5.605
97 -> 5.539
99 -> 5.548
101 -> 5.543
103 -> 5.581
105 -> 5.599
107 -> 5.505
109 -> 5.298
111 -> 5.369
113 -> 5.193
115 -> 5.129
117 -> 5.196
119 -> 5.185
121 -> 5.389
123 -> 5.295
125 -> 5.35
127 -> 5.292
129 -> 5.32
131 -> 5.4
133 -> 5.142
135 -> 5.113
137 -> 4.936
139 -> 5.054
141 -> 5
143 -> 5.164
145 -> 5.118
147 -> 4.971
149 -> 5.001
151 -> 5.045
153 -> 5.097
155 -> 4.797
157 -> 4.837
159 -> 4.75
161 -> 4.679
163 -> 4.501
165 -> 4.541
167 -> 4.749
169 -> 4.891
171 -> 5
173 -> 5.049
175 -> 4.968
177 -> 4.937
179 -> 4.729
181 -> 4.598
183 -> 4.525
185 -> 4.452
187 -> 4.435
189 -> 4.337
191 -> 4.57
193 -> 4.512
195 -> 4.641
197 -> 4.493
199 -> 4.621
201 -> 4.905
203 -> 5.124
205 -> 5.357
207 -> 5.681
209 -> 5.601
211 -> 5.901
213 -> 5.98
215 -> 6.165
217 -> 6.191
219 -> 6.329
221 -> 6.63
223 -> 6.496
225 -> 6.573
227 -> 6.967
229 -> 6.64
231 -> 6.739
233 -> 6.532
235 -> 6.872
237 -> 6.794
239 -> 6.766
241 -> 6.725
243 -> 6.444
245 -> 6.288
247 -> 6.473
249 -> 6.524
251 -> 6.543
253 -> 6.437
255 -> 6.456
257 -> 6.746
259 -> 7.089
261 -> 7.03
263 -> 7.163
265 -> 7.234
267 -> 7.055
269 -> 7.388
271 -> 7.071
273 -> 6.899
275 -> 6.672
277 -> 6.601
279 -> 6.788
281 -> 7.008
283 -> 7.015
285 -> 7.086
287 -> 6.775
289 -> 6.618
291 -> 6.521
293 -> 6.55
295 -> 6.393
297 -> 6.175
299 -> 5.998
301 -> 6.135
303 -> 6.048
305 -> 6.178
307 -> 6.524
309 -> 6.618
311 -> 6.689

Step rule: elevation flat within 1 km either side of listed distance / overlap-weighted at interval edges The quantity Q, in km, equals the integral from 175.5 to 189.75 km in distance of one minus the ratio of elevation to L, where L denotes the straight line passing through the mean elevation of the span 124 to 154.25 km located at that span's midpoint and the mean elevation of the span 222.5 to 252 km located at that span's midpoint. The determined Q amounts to 3.0 km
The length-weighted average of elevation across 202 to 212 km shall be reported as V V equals 5.53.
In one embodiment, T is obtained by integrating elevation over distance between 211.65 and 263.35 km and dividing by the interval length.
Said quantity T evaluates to 6.59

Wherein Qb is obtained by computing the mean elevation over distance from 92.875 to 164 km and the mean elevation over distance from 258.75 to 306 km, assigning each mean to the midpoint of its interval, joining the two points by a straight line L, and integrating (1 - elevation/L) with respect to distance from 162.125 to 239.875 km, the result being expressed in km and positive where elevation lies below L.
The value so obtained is 6.3 km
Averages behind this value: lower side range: 5.19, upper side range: 6.72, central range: 5.46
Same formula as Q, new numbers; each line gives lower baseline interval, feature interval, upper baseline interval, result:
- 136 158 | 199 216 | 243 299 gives 0.9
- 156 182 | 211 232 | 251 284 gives -1.9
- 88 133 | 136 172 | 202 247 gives 5.4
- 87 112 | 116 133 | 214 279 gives 1.4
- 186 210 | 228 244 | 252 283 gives -1.9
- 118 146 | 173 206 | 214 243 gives 7.2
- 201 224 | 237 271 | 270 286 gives -1.3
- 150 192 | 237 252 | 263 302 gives -1.2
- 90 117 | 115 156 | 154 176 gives -0.2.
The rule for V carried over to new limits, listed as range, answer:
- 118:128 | 5.3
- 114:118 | 5.16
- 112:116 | 5.16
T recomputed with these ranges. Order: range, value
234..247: 6.63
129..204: 4.84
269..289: 6.89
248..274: 6.89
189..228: 5.58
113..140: 5.21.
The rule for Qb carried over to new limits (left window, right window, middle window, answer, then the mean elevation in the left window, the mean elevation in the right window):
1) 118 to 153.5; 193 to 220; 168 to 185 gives 1.59 km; 5.16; 5.43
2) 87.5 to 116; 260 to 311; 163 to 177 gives 2.60 km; 5.51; 6.7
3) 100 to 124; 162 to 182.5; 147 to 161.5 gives 0.18 km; 5.36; 4.79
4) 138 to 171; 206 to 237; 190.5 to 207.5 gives 2.93 km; 4.89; 6.37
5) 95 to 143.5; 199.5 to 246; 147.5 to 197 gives 8.92 km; 5.31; 6.23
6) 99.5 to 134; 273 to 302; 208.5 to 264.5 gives -2.90 km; 5.34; 6.61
